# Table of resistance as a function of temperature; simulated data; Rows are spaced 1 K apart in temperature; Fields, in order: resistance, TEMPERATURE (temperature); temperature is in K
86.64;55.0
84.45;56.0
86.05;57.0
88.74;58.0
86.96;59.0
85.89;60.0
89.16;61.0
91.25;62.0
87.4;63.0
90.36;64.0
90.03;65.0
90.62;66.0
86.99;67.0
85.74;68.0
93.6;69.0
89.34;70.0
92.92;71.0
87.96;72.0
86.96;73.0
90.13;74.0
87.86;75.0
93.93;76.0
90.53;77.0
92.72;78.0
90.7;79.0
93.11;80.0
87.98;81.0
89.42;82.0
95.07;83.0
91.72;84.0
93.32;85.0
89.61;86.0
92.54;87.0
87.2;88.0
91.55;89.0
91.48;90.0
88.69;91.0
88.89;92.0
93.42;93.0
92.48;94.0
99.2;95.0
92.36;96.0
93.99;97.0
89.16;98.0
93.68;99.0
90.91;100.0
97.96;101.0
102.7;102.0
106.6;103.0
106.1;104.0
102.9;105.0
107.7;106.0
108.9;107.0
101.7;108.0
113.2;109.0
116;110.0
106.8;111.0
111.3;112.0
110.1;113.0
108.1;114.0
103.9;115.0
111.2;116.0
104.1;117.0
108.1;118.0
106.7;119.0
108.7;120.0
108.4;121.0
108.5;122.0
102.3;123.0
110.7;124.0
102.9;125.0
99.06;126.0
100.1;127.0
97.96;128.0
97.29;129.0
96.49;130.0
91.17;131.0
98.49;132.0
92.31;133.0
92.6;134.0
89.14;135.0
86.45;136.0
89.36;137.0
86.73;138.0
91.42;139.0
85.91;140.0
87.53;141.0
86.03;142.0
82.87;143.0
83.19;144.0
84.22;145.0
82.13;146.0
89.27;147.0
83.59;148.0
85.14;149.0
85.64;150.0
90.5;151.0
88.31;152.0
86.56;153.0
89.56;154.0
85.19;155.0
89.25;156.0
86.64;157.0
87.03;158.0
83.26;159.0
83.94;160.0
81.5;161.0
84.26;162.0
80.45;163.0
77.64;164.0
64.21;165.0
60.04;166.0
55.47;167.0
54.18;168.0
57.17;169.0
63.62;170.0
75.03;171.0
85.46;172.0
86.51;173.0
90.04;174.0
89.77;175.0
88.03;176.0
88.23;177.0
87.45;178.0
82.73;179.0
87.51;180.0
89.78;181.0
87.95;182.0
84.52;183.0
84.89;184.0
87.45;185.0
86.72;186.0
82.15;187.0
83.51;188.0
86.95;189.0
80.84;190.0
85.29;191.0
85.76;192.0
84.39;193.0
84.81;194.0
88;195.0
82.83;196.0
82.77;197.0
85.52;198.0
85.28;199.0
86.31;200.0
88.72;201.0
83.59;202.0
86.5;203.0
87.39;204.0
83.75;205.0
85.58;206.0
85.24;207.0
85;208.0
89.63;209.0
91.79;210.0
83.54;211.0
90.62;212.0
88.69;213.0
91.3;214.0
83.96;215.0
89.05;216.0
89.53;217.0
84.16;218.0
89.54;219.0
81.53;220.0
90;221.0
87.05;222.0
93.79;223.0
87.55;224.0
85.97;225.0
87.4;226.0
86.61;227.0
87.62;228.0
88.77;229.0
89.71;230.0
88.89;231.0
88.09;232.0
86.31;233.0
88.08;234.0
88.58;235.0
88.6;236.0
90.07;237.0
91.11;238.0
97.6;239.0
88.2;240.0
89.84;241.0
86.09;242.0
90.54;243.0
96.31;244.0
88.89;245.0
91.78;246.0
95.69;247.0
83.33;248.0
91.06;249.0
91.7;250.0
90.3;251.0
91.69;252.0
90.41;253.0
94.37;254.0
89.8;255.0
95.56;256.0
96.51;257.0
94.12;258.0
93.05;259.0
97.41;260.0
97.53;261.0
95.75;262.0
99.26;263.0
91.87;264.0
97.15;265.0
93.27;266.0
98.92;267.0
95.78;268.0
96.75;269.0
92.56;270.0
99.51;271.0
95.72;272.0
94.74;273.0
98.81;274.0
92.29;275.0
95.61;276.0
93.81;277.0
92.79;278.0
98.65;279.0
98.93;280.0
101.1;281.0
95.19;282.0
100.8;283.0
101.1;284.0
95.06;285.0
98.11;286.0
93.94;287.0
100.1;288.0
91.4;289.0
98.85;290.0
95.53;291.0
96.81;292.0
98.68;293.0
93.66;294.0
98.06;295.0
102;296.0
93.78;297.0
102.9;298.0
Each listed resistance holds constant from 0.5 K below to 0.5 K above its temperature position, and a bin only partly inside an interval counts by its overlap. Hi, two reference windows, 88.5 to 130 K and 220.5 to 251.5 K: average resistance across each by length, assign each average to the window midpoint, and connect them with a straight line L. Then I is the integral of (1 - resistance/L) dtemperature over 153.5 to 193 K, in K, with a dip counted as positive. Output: 5.9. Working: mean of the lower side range 102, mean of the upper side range 89.5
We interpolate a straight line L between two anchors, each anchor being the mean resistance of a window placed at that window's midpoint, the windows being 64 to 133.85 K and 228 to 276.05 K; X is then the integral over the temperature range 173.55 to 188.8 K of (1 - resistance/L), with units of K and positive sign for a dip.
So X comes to 1.3 K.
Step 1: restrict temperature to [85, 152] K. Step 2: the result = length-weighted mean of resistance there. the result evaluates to 96.7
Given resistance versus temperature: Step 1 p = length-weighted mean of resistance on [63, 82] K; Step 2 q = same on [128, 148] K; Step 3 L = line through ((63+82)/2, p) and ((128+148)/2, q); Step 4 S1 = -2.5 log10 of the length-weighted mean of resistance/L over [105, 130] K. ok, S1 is -0.186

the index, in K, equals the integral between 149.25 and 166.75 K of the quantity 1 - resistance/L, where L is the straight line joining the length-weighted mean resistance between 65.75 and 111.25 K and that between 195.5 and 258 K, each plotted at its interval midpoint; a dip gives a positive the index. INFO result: 1.8 K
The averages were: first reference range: 94.7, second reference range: 88.7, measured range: 82.2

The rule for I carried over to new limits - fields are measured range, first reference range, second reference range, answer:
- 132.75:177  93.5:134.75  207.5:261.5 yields 7.1 K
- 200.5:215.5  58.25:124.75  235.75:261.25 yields 1.0 K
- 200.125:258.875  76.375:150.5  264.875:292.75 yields 4.5 K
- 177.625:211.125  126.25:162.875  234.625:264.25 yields 1.7 K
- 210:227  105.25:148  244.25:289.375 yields 1.5 K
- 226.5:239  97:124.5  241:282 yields 1.0 K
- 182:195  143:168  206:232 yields 0.0 K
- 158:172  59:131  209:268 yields 3.3 K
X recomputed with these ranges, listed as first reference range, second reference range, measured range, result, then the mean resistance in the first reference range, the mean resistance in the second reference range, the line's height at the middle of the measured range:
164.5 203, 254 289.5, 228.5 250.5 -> 0.2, 81.5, 96.1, 90.7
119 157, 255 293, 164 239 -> 7.7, 92.4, 96.3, 94.2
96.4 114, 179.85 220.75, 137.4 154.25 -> 1.7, 104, 86.2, 96.1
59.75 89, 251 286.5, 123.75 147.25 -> 0.1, 90.2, 95.8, 91.9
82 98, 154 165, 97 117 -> -3.3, 91.9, 83.3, 89.8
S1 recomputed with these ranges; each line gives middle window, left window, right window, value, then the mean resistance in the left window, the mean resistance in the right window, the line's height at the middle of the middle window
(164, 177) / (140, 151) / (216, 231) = 0.18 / 85.3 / 87.9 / 86.1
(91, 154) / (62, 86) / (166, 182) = -0.15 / 90.4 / 78.4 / 84.6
